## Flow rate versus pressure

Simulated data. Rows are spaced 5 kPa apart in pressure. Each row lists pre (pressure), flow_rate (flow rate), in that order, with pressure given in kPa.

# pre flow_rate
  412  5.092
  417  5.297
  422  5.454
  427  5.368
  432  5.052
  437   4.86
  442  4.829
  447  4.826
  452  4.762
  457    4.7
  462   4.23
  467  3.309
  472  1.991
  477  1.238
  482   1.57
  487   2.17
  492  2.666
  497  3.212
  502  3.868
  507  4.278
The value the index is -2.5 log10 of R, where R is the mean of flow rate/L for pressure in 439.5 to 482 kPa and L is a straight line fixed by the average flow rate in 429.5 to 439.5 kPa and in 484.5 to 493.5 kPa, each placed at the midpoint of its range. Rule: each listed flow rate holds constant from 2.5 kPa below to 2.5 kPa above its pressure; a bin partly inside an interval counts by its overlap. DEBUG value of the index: 0.07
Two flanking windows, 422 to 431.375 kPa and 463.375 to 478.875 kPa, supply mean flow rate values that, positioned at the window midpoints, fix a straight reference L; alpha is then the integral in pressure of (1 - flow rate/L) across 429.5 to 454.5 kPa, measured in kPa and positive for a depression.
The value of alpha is -3.5 kPa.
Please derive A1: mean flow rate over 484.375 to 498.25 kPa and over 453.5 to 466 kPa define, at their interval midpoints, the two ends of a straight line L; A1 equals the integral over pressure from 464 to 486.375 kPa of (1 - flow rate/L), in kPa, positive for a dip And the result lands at 9.2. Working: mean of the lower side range 4.35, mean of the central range 2.09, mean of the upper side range 2.62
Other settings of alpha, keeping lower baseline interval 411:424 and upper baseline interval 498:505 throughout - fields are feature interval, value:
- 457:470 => 1.7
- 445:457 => -0.2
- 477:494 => 8.6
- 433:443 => 0.1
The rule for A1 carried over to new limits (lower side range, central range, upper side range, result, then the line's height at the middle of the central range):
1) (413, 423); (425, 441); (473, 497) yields -1.7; 4.59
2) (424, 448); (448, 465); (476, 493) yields -3.9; 3.7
